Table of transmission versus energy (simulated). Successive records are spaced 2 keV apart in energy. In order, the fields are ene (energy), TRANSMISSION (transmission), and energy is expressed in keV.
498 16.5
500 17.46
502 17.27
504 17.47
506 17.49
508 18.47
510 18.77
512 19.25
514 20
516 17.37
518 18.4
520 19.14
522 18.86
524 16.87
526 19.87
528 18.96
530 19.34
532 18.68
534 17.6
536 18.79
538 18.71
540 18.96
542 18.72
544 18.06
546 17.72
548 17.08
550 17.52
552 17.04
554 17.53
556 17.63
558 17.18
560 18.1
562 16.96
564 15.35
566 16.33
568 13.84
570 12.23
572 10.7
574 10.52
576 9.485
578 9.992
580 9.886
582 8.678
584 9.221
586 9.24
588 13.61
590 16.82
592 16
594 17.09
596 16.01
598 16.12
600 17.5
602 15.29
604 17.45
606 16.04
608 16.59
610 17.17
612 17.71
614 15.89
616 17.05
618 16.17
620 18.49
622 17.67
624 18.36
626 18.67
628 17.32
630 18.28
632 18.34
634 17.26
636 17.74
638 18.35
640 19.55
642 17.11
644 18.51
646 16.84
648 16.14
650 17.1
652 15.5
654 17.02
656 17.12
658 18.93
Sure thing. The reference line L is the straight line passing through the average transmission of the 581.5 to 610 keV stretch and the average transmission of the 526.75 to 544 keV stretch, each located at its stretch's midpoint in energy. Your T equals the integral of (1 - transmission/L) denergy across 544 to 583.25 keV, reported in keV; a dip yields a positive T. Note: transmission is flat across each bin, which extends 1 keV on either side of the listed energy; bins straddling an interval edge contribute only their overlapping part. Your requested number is 5.9 keV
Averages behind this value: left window 18.7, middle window 14.5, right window 14.9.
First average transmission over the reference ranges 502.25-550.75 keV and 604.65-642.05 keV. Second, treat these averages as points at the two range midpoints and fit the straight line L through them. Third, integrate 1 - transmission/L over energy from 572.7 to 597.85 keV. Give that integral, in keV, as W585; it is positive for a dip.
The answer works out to 7.82 keV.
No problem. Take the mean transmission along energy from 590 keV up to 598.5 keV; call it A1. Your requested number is 16.4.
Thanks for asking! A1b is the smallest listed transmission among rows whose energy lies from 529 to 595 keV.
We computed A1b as 8.678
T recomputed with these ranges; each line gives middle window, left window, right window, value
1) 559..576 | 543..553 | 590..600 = 3.10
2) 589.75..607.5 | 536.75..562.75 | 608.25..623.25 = 0.88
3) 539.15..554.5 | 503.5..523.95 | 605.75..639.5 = 0.30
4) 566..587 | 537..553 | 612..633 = 8.45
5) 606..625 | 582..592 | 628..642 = -1.76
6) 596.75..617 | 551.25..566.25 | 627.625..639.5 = 1.12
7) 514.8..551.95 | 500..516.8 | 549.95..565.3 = -1.42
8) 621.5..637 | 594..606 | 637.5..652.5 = -0.79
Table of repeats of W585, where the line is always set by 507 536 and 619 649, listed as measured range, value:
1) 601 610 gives 0.8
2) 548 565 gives 1.2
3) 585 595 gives 2.0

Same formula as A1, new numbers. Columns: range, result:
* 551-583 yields 13.8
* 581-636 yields 16.1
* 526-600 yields 15.5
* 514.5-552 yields 18.4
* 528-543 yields 18.7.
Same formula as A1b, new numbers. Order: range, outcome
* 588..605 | 13.61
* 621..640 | 17.26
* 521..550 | 16.87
